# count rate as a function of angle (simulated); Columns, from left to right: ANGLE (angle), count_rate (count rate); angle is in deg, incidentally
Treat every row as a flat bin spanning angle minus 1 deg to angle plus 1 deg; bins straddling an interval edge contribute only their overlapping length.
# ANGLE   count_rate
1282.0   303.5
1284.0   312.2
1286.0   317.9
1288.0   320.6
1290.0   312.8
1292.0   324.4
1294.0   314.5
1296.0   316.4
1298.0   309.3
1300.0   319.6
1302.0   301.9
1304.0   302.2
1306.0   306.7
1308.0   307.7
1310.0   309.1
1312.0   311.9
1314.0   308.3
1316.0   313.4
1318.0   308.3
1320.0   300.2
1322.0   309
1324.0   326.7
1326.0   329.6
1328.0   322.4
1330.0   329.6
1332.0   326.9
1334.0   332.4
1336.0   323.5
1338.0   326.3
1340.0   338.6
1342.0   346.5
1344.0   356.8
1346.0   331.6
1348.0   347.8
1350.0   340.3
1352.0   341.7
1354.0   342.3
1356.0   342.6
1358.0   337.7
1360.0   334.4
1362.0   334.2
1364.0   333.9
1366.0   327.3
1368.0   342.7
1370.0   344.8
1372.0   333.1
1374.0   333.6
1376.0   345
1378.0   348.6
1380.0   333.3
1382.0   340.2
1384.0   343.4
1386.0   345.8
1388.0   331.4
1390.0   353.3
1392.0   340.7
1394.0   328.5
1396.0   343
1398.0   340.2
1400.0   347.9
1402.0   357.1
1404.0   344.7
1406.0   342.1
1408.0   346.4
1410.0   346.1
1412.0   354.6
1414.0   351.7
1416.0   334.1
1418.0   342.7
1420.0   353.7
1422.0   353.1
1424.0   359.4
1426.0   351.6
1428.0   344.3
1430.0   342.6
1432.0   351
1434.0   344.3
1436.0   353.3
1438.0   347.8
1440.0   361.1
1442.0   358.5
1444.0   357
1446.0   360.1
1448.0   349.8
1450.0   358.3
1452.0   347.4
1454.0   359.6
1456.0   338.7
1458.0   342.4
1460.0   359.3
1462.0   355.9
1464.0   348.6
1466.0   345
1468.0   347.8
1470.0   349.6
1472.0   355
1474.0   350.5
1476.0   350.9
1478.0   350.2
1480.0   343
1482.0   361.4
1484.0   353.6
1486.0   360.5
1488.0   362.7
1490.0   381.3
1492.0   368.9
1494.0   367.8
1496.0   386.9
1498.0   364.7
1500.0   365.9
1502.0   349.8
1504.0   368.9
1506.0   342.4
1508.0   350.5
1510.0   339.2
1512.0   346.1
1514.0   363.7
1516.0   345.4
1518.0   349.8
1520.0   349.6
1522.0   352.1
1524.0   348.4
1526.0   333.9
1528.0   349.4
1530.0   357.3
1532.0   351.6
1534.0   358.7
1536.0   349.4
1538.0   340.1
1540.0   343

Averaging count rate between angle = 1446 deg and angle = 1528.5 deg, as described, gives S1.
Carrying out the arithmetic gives 354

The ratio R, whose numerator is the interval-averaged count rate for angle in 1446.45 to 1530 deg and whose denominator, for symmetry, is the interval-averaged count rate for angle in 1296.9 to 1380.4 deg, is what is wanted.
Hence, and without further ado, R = 1.08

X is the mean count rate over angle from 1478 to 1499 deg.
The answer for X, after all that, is 364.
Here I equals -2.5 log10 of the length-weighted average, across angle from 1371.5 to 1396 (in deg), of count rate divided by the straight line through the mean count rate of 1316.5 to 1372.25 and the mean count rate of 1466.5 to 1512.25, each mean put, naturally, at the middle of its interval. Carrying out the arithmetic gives 0.00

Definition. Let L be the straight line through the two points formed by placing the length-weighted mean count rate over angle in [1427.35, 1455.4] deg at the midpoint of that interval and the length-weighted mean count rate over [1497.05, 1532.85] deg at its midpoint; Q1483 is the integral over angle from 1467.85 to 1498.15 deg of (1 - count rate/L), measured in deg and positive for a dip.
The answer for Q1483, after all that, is -0.7 deg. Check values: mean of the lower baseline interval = 352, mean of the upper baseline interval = 352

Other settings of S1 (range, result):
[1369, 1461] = 347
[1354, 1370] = 337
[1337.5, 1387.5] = 340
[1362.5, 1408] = 341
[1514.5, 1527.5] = 347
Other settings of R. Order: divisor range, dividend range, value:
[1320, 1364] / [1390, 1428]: 1.04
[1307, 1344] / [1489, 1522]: 1.12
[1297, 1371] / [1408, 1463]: 1.08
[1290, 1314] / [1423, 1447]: 1.13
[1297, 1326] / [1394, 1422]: 1.12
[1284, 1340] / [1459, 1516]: 1.13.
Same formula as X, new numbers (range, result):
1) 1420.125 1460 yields 352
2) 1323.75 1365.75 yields 336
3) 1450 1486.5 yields 351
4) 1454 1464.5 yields 350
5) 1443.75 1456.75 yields 353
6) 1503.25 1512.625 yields 349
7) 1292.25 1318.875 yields 310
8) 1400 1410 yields 347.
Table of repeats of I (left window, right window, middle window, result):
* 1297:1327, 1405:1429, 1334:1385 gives -0.036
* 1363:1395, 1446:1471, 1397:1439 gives -0.010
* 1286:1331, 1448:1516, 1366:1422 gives -0.028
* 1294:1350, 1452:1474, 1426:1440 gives -0.014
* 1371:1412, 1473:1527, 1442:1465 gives -0.008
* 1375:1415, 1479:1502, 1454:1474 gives 0.028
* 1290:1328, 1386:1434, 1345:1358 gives -0.046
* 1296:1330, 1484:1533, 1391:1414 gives -0.040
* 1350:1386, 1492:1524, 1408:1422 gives -0.008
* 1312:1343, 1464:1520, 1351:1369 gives -0.027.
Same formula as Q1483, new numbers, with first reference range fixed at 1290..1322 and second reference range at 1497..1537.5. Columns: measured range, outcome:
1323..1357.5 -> -2.0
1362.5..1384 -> -1.0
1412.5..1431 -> -0.9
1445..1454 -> -0.4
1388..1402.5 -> -0.7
